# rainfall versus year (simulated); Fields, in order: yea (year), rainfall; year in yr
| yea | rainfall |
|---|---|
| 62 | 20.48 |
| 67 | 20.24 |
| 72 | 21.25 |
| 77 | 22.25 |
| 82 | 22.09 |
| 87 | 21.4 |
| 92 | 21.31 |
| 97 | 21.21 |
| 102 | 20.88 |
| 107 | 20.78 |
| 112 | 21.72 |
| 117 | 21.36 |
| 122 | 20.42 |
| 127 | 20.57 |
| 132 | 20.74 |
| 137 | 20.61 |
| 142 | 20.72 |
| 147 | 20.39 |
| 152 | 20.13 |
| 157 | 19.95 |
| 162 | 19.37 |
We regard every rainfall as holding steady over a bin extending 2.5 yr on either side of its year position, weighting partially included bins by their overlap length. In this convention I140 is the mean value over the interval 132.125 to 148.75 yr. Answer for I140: 20.6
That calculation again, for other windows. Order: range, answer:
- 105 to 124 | 21.1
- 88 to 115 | 21.2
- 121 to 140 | 20.6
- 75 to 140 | 21.2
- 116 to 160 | 20.5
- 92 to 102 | 21.2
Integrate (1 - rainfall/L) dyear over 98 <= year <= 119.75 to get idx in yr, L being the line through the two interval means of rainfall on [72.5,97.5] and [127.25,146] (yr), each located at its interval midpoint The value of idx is 0.0 yr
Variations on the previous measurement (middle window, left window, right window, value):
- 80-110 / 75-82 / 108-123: 0.7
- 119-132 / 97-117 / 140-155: 0.1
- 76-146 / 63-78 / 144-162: -1.8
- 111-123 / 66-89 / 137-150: -0.1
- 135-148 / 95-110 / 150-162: -0.3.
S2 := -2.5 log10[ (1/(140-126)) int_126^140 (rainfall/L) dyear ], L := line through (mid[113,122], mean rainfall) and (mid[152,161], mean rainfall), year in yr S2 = 0.00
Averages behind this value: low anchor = 21.2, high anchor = 19.9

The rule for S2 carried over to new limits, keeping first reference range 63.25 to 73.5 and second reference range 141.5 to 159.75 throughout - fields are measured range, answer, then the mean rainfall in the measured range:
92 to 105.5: -0.030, 21.1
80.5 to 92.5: -0.053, 21.6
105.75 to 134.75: -0.028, 20.9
